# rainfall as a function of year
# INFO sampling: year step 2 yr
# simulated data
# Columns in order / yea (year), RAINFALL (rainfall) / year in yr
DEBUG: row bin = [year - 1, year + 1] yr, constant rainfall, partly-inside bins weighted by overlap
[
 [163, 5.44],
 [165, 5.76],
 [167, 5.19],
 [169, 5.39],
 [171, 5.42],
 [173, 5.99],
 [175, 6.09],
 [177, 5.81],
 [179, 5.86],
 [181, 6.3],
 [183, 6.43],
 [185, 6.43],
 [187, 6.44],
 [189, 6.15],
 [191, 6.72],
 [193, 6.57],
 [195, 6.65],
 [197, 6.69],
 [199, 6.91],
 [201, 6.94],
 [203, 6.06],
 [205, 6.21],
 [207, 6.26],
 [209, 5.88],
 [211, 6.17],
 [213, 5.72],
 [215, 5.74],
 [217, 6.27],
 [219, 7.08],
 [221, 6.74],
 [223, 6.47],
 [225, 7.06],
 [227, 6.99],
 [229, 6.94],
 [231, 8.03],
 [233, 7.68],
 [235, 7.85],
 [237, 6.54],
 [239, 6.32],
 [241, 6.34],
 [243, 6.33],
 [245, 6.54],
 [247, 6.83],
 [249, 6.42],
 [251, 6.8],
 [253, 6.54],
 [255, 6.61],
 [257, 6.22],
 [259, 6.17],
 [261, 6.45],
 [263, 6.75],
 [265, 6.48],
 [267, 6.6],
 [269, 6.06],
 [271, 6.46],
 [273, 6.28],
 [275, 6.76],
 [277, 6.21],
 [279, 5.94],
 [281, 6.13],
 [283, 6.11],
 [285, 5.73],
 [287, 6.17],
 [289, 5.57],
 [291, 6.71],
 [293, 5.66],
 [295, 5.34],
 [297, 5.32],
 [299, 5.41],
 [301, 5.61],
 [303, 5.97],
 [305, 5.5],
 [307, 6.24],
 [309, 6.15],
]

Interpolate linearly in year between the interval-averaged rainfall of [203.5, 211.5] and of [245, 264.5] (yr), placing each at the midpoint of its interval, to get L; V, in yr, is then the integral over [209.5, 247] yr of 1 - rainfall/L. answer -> -2.38 yr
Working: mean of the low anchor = 6.12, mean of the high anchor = 6.53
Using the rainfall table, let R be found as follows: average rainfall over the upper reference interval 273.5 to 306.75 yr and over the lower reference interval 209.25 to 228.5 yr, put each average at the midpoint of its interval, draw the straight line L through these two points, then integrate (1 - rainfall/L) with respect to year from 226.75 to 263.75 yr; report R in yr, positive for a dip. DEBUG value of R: -2.9 yr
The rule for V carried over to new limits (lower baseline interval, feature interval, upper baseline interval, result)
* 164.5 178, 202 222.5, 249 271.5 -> -0.6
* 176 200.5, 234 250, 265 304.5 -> -1.2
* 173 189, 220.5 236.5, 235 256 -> -1.8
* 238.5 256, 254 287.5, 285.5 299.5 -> -1.0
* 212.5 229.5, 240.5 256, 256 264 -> -0.3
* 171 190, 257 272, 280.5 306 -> -1.4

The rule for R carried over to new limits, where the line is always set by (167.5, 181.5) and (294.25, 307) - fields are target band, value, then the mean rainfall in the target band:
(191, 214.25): -2.5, 6.38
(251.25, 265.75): -2.1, 6.48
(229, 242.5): -3.3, 7.08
